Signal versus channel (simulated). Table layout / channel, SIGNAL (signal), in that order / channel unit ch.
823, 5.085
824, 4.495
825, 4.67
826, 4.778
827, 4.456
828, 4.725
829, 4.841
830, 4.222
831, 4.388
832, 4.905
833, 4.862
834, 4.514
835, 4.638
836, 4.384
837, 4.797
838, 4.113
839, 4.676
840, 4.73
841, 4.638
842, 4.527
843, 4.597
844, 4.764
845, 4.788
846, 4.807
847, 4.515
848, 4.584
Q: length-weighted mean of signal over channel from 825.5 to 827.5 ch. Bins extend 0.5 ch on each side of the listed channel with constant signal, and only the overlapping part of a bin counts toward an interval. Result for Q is 4.62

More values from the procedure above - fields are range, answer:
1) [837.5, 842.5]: 4.54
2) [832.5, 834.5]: 4.69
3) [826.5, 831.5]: 4.53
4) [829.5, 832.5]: 4.5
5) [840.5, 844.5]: 4.63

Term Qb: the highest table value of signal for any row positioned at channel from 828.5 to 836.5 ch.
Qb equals 4.905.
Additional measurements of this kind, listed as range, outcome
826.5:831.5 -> 4.841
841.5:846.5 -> 4.807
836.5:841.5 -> 4.797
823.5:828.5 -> 4.778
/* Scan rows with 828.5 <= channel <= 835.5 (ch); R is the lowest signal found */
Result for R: 4.222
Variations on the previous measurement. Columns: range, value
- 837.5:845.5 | 4.113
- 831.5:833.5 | 4.862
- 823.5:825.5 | 4.495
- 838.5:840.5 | 4.676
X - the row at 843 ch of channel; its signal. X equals 4.597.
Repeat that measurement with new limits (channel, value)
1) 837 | 4.797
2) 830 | 4.222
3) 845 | 4.788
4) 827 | 4.456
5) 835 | 4.638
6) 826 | 4.778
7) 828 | 4.725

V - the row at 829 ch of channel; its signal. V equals 4.841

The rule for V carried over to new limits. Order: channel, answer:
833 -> 4.862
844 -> 4.764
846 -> 4.807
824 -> 4.495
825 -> 4.67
